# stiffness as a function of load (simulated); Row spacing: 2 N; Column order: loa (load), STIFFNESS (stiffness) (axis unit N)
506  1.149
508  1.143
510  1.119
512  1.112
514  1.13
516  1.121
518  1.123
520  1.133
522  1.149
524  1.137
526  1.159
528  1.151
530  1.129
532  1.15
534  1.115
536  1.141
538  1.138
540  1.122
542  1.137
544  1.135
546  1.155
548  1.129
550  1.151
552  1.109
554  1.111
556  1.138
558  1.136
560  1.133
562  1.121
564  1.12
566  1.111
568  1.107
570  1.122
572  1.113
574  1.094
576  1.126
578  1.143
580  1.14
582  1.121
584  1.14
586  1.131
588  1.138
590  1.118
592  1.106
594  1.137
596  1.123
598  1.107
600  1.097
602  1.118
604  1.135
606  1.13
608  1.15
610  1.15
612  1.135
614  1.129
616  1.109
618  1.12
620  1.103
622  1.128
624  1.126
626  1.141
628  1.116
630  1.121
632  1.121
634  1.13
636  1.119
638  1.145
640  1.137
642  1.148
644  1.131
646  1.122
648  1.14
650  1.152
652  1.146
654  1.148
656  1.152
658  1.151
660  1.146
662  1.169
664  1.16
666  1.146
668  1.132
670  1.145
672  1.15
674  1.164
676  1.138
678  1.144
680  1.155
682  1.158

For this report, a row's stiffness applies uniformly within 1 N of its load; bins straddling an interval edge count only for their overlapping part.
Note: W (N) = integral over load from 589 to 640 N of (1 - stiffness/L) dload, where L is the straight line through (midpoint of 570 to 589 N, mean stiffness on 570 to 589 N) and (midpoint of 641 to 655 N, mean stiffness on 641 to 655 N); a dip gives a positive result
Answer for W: 0.4 N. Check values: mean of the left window 1.13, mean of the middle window 1.12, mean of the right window 1.14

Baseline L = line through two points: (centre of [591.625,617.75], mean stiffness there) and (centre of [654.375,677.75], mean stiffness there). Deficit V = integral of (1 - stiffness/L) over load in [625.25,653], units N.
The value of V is 0.1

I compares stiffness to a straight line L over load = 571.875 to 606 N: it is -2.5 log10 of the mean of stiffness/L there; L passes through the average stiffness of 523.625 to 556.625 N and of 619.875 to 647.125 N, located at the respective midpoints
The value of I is 0.01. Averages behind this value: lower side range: 1.14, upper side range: 1.13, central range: 1.12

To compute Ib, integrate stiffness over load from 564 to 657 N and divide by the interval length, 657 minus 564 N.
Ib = 1.13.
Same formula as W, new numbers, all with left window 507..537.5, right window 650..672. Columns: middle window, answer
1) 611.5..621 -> 0.2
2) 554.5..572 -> 0.2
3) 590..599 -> 0.2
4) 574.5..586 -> 0.1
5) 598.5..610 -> 0.2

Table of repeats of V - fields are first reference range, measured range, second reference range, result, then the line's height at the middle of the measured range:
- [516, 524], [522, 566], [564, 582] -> -0.26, 1.13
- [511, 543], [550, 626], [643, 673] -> 1.03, 1.14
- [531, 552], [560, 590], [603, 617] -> 0.30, 1.13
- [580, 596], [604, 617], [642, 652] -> -0.02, 1.13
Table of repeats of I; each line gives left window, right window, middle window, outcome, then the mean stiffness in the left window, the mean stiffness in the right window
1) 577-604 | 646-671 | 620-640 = 0.01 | 1.12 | 1.15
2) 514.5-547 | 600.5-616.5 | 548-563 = 0.01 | 1.14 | 1.13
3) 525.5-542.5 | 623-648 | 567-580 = 0.01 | 1.14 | 1.13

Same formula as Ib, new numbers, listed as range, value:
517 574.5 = 1.13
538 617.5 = 1.13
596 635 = 1.12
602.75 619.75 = 1.13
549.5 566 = 1.13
